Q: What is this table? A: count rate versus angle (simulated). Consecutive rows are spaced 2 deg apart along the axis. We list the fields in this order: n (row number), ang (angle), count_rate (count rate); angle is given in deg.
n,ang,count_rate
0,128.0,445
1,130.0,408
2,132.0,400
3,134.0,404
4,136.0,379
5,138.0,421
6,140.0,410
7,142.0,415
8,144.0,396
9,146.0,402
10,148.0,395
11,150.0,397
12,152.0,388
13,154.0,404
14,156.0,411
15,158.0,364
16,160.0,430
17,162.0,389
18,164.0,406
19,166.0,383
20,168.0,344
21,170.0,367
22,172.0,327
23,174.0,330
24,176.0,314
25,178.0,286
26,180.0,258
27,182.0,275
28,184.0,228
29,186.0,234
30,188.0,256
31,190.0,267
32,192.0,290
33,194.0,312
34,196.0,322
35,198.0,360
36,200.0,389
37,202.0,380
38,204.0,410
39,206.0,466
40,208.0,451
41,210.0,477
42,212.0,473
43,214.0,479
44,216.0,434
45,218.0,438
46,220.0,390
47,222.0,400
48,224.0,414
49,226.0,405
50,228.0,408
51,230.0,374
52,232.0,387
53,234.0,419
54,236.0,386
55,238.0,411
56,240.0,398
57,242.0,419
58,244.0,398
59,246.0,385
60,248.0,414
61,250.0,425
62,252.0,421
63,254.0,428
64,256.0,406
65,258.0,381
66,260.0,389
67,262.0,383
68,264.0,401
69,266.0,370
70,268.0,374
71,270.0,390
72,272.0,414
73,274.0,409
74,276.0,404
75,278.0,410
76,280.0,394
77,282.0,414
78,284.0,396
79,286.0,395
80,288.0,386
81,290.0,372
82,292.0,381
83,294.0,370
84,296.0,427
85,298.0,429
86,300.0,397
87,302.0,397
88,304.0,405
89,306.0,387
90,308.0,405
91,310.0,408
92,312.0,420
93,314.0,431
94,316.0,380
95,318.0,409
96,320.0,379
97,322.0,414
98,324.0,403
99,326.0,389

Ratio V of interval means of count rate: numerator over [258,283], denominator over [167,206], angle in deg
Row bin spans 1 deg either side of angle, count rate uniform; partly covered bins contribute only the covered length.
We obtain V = 1.2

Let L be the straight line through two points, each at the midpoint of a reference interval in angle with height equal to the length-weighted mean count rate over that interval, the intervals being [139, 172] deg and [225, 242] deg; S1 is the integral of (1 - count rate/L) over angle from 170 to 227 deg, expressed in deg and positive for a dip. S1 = 5.3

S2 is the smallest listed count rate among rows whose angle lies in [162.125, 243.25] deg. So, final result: 228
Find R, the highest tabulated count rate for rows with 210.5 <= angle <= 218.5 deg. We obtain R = 479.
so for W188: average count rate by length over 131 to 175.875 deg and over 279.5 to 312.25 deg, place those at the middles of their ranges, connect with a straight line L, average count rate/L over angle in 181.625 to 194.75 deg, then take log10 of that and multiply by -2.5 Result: 0.42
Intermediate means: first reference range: 388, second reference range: 399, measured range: 265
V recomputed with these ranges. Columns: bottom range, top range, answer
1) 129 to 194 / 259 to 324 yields 1.12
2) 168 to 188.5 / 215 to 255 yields 1.40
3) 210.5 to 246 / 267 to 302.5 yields 0.96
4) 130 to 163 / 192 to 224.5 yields 1.02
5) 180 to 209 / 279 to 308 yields 1.21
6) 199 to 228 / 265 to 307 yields 0.93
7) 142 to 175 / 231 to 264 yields 1.05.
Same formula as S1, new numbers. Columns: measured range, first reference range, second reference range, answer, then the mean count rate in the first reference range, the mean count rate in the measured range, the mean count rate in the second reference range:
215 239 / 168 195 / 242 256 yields -2.2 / 290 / 406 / 412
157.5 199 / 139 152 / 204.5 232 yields 9.3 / 401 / 321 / 429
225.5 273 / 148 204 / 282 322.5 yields -3.2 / 340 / 399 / 400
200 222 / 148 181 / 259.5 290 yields -3.5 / 363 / 436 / 395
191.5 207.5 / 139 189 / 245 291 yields -0.1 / 352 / 371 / 398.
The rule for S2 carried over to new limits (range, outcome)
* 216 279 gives 370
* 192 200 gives 290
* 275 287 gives 394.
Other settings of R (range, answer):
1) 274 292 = 414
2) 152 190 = 430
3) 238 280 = 428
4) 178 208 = 466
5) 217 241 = 438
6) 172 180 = 330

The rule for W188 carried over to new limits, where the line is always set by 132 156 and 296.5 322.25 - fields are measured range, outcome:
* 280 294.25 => 0.04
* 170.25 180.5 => 0.28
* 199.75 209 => -0.05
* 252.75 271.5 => 0.03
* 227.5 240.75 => 0.02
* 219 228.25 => 0.00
